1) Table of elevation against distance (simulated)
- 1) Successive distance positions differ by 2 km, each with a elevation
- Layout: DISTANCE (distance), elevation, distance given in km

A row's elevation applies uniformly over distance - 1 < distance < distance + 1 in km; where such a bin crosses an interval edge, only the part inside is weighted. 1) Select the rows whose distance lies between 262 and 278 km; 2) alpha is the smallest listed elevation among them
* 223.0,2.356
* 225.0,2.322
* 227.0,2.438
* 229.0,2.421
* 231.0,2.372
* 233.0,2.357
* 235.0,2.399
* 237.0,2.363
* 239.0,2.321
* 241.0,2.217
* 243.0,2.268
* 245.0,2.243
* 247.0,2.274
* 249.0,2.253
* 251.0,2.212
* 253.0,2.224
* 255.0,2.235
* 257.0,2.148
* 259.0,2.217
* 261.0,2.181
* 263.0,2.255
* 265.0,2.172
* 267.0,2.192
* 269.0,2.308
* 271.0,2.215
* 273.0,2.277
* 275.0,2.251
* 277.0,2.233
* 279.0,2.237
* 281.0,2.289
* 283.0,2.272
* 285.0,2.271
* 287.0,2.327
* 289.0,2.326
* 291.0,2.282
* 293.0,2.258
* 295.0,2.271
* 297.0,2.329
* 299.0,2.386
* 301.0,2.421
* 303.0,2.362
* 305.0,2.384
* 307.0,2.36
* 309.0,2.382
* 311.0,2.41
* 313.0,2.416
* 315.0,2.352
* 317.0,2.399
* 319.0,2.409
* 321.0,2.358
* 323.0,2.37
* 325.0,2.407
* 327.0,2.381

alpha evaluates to 2.172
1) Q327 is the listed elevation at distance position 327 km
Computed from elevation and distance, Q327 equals 2.381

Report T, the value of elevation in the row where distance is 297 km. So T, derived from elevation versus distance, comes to 2.329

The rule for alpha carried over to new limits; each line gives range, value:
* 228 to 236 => 2.357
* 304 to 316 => 2.352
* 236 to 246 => 2.217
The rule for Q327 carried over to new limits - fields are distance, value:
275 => 2.251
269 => 2.308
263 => 2.255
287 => 2.327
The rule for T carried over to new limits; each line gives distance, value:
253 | 2.224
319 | 2.409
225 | 2.322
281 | 2.289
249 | 2.253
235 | 2.399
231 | 2.372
